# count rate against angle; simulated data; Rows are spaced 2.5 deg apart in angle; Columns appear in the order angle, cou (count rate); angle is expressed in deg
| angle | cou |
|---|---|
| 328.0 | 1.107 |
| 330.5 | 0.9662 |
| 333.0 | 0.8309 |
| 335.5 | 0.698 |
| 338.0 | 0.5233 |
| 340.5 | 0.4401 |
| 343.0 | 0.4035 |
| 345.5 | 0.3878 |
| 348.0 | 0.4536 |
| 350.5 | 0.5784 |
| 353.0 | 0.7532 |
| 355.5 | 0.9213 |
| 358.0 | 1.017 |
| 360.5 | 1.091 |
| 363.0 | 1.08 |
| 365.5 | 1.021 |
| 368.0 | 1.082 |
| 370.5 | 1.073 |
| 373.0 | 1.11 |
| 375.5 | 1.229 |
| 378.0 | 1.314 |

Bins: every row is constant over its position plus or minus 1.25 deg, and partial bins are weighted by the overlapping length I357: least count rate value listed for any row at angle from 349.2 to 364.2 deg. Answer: 0.5784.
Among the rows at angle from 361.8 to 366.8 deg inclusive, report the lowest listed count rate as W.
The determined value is 1.021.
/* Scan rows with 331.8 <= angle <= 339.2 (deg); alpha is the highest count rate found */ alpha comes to 0.8309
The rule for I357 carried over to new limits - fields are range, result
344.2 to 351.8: 0.3878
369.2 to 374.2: 1.073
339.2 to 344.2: 0.4035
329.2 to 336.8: 0.698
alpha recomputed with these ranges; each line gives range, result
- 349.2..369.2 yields 1.091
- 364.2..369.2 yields 1.082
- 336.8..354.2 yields 0.7532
